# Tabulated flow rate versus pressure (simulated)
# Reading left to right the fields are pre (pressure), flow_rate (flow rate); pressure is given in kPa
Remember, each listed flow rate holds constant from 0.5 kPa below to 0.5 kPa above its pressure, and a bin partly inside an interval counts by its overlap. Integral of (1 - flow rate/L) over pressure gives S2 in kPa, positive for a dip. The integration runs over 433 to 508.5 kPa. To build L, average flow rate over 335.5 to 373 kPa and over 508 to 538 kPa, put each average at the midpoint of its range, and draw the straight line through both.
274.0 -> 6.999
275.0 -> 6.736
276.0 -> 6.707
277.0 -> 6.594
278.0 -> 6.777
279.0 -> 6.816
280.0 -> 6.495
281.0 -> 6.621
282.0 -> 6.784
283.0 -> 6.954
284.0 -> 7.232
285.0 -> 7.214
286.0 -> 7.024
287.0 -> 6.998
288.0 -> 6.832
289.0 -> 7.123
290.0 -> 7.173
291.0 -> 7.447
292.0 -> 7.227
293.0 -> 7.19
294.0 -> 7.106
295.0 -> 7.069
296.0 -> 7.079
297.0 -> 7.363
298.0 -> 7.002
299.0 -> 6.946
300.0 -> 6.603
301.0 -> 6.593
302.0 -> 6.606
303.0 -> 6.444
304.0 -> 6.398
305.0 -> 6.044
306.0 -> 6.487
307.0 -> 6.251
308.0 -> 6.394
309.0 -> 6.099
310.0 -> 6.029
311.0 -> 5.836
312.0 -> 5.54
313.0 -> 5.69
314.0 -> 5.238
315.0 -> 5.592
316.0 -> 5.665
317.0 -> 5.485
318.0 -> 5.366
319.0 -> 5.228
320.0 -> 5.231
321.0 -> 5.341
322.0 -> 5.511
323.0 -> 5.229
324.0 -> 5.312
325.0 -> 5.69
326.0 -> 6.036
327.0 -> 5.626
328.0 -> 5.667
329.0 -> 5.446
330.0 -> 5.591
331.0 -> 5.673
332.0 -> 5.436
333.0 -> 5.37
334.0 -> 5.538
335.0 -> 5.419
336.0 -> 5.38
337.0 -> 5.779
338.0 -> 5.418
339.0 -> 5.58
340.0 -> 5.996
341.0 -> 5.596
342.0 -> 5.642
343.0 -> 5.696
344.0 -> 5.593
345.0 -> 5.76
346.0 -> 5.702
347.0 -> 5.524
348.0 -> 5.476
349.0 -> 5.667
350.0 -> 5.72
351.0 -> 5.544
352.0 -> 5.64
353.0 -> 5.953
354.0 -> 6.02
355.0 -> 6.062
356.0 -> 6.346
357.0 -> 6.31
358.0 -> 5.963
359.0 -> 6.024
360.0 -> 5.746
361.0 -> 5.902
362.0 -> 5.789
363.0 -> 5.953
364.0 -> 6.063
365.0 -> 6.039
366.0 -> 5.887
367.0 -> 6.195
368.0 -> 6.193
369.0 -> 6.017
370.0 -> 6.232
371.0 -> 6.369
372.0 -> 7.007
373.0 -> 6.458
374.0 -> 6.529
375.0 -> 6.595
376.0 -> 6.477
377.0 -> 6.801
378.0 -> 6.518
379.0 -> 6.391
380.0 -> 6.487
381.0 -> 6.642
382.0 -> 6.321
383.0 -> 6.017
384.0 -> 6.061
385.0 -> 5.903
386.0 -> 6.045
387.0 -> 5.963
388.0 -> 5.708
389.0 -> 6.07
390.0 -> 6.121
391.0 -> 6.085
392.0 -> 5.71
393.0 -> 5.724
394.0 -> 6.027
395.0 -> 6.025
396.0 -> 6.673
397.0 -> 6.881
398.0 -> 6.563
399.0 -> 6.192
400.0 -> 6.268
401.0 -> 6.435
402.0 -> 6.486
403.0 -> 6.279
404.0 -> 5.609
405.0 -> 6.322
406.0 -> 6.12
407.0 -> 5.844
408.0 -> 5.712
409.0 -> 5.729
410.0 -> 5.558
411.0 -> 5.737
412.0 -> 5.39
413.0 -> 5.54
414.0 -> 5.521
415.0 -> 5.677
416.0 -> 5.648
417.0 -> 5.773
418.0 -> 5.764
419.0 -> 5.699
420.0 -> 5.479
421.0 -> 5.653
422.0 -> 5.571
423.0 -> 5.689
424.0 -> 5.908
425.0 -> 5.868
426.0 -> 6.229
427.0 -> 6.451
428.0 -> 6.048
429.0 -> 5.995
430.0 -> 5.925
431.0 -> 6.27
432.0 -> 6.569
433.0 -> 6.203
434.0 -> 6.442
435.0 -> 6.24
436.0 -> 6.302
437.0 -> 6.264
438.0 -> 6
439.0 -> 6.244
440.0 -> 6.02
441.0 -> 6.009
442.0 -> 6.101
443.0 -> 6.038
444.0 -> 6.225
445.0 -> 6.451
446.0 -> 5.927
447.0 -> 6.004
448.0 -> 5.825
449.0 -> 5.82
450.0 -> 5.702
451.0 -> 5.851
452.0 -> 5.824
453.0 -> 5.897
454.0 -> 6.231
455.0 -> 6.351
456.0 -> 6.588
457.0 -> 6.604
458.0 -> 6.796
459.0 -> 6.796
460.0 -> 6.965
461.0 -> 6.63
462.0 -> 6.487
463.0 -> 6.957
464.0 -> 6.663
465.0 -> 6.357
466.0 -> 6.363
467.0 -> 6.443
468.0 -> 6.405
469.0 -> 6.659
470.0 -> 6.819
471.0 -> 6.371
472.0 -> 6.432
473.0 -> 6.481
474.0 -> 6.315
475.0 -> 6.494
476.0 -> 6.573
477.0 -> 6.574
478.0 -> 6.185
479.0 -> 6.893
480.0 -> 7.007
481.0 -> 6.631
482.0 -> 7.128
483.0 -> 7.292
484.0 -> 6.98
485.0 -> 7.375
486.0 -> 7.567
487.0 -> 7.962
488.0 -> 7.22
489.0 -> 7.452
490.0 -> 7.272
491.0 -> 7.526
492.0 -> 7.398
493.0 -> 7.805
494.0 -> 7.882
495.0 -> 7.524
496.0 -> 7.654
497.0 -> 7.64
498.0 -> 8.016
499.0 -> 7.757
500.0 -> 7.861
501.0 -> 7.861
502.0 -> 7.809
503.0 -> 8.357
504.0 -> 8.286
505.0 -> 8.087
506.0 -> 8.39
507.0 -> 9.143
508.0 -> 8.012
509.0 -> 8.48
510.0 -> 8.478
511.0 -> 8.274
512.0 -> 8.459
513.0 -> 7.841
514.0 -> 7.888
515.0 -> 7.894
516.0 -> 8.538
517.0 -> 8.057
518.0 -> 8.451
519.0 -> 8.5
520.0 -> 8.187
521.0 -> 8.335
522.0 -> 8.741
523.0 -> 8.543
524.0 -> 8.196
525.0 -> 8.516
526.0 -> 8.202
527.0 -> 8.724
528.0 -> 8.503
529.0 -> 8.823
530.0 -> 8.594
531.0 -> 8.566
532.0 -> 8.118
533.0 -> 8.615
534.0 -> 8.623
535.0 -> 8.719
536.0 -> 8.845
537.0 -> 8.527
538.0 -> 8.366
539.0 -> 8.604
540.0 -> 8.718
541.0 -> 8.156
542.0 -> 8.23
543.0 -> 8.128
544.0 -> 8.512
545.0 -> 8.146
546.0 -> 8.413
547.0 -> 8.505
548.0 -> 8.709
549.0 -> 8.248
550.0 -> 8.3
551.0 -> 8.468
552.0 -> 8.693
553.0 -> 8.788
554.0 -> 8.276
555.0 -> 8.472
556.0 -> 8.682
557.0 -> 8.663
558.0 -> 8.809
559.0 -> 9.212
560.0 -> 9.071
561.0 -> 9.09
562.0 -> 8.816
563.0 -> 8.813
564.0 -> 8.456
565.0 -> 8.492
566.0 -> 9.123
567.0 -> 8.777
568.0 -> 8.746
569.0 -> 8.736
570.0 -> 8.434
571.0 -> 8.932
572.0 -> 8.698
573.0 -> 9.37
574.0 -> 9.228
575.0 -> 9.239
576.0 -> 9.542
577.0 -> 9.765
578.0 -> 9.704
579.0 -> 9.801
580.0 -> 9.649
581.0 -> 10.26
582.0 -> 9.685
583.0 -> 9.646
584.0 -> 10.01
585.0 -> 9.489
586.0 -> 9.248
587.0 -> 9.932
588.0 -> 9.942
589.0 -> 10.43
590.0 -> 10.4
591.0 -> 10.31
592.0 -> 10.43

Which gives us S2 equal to 7.9 kPa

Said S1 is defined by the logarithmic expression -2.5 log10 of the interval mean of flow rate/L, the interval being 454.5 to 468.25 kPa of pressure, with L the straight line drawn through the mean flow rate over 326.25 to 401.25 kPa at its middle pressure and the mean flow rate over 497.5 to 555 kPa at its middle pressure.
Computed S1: 0.13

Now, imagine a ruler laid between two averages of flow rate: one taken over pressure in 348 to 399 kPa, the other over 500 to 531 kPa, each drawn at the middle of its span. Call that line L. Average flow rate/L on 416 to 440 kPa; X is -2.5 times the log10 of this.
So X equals 0.16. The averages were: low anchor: 6.14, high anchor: 8.33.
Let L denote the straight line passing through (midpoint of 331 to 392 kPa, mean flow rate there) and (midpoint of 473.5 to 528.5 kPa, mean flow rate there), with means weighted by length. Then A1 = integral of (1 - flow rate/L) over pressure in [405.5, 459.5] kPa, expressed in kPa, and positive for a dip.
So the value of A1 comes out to 7.0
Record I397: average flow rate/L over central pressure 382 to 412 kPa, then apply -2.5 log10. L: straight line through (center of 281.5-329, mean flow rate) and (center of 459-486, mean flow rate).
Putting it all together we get 0.08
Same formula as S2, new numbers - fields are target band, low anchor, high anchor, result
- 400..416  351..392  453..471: 1.1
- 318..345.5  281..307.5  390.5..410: 4.5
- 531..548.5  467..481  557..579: -0.4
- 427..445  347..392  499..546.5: 2.3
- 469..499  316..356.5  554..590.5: 2.9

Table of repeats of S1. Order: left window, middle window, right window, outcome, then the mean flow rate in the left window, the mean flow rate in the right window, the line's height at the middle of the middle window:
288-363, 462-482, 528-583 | 0.18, 5.98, 8.8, 7.78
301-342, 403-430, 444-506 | 0.12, 5.72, 6.91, 6.45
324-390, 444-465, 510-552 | 0.16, 5.94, 8.41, 7.33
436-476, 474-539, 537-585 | -0.05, 6.32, 8.88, 7.55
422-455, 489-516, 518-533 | -0.02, 6.08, 8.47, 7.84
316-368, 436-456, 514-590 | 0.19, 5.69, 8.82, 7.24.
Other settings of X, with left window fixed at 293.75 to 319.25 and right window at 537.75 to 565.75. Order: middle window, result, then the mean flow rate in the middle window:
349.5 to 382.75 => 0.10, 6.19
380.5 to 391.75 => 0.15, 6.08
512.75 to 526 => 0.00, 8.29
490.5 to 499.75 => 0.05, 7.69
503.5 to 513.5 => -0.02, 8.34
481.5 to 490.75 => 0.08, 7.37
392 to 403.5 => 0.13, 6.3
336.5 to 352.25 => 0.17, 5.65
